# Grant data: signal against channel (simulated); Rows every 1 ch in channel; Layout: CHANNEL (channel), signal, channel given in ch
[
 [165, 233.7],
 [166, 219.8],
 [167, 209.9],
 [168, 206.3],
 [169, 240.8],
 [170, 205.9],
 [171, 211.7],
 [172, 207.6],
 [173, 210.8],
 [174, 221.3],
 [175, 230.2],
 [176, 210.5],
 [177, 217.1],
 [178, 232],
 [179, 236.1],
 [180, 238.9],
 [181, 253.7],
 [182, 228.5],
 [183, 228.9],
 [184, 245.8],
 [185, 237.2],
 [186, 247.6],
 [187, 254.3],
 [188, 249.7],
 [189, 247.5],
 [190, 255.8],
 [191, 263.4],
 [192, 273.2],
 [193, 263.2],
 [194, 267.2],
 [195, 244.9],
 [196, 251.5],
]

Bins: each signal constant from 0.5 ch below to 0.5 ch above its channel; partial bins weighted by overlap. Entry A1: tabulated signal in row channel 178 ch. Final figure 232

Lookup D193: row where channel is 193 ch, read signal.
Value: 263.2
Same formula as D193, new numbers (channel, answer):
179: 236.1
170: 205.9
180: 238.9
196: 251.5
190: 255.8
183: 228.9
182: 228.5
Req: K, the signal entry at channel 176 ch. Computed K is 210.5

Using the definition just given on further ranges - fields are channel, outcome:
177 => 217.1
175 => 230.2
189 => 247.5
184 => 245.8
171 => 211.7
